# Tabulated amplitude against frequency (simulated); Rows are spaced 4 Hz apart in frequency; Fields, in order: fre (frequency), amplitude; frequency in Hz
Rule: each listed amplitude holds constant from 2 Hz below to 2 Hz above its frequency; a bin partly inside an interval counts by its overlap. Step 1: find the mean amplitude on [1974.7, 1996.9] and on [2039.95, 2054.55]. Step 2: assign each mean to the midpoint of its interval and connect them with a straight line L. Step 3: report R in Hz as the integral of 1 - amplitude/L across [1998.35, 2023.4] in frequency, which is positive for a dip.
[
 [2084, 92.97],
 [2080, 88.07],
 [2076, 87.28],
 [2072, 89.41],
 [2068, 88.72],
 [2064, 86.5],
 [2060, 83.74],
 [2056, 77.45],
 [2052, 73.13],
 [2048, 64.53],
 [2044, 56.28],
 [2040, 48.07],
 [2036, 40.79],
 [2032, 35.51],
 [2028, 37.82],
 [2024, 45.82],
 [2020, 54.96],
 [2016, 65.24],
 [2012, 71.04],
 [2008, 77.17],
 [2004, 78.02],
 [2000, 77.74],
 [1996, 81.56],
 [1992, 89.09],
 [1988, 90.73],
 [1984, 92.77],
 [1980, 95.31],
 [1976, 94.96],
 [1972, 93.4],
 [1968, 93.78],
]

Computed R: 3.3 Hz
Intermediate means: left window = 91.1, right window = 62.8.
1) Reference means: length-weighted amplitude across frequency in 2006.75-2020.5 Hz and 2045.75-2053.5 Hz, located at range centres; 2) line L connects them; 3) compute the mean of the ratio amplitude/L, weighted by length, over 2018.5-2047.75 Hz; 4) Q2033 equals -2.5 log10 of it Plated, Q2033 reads 0.41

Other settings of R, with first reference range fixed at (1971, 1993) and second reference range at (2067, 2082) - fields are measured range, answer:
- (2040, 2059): 4.9 Hz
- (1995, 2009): 2.0 Hz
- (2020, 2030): 5.1 Hz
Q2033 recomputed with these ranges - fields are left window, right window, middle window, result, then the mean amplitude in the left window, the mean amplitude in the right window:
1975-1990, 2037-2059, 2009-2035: 0.41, 93.3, 63.7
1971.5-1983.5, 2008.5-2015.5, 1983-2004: -0.02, 94.5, 71.1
